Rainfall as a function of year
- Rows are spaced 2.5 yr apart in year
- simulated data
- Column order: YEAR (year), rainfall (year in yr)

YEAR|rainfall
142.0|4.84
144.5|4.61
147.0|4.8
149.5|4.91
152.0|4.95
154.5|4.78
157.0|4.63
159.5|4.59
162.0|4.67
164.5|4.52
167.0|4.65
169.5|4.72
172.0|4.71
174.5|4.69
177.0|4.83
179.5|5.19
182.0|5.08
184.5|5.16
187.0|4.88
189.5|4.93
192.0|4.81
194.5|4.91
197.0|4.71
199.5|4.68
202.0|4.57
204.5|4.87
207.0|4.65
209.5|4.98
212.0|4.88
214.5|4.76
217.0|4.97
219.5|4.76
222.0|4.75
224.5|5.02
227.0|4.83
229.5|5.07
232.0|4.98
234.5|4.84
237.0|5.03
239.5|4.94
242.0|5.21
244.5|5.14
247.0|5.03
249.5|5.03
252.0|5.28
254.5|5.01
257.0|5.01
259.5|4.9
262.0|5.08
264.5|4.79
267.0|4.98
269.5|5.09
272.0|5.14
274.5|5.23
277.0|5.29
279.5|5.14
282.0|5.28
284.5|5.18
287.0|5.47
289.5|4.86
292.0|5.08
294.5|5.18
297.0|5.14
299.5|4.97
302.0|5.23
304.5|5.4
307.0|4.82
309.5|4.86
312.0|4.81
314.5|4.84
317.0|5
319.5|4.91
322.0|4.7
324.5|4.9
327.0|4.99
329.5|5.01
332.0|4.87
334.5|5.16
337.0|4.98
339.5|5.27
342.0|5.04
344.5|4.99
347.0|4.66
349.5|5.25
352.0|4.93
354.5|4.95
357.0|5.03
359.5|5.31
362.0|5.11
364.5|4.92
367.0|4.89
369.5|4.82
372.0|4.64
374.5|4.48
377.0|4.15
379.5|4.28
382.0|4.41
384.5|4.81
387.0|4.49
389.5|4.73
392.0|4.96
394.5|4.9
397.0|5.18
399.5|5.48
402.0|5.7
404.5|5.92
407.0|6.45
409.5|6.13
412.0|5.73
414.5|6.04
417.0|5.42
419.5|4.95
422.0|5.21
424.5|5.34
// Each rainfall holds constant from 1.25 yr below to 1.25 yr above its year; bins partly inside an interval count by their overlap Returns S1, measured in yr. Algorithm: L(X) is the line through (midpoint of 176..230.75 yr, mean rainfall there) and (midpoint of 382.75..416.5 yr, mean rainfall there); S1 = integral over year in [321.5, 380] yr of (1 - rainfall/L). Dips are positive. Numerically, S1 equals 4.2 yr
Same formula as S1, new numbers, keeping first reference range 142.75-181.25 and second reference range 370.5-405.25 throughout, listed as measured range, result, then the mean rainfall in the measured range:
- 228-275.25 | -2.41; 5.04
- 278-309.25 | -2.12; 5.14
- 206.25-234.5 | -0.59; 4.88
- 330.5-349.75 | -0.74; 5.02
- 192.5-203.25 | 0.11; 4.72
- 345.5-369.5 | -0.78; 5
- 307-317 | -0.07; 4.85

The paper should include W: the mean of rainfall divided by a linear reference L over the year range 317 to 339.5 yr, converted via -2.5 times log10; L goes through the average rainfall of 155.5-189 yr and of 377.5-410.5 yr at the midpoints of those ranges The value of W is 0.02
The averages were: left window 4.8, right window 5.16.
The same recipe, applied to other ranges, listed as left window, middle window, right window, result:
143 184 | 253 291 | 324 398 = -0.06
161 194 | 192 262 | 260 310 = 0.01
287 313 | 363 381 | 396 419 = 0.20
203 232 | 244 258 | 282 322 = -0.03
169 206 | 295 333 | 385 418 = 0.05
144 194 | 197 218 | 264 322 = 0.02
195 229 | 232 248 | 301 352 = -0.04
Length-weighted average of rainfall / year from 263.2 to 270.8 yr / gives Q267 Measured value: 4.96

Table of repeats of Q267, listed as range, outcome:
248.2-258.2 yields 5.08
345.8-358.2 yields 4.96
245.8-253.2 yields 5.11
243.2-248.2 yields 5.09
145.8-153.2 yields 4.89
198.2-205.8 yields 4.71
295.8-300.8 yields 5.06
